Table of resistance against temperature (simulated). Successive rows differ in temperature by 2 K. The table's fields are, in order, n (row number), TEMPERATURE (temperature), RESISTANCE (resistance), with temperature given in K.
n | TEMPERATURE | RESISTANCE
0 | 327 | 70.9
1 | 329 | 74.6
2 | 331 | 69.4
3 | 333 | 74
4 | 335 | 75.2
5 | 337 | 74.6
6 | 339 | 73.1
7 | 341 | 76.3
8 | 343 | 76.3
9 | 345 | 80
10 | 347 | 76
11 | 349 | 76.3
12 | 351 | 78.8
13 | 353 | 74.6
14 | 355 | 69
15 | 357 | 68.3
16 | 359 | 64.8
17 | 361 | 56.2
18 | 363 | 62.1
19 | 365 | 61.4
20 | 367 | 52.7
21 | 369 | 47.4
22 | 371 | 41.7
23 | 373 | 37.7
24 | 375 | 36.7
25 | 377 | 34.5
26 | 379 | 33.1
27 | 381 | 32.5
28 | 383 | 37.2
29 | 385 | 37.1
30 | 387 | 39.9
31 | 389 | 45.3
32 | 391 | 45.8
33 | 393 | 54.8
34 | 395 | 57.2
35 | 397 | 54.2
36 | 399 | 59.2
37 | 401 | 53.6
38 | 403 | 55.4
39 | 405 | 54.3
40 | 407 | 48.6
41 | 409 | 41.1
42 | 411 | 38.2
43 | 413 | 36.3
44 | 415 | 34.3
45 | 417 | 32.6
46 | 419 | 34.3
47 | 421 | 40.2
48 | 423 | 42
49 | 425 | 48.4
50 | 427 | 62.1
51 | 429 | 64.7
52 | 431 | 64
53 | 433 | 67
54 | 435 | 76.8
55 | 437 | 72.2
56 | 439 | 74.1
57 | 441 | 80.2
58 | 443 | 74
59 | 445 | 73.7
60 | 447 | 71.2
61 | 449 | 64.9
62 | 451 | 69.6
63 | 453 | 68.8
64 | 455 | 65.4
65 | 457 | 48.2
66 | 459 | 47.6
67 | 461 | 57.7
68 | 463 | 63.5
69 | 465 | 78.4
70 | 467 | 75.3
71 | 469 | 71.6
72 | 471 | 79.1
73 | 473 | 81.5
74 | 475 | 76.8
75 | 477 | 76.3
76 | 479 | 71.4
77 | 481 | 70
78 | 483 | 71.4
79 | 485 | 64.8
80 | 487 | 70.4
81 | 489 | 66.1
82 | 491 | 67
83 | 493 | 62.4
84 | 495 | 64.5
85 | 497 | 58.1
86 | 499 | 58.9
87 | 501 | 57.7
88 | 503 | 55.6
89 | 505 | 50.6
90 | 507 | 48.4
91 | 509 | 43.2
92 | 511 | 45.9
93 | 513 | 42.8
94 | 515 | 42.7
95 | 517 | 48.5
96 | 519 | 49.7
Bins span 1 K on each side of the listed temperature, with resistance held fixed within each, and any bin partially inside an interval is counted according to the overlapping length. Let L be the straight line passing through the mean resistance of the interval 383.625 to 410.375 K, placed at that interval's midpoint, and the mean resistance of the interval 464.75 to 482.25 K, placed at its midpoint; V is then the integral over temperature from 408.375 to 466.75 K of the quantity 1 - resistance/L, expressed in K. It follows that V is 4.62 K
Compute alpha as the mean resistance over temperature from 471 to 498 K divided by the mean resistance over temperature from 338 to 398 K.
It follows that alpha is 1.24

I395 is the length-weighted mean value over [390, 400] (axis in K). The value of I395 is 54.2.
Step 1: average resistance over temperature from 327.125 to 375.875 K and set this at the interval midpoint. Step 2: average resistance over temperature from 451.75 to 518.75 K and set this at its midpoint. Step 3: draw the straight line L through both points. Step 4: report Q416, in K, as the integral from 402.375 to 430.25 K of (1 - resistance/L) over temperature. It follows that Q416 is 8.2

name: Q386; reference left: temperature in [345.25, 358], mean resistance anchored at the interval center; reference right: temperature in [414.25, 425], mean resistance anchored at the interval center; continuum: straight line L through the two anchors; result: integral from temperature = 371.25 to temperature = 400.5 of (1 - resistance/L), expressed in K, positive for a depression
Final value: 6.1 K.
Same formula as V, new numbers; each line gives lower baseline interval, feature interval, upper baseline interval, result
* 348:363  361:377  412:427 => 3.8 K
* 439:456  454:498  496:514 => -4.8 K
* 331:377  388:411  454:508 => 4.8 K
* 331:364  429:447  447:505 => -1.1 K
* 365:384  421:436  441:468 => -0.3 K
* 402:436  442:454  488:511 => -4.2 K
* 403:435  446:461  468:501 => -0.7 K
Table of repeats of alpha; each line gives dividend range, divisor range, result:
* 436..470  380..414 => 1.46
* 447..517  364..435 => 1.34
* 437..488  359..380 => 1.48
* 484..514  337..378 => 0.91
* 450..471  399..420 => 1.50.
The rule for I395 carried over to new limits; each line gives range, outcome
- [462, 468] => 72.4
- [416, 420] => 33.5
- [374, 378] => 35.6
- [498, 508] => 54.2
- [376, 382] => 33.4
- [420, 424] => 41.1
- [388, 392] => 45.5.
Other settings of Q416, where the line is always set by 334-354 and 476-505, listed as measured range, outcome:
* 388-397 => 2.6 K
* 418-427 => 3.4 K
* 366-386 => 9.4 K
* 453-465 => 1.4 K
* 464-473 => -1.4 K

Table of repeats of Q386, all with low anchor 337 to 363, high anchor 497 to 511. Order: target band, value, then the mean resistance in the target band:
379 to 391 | 5.15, 38.6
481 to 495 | -3.25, 67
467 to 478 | -4.00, 76.9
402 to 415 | 4.00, 44.8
